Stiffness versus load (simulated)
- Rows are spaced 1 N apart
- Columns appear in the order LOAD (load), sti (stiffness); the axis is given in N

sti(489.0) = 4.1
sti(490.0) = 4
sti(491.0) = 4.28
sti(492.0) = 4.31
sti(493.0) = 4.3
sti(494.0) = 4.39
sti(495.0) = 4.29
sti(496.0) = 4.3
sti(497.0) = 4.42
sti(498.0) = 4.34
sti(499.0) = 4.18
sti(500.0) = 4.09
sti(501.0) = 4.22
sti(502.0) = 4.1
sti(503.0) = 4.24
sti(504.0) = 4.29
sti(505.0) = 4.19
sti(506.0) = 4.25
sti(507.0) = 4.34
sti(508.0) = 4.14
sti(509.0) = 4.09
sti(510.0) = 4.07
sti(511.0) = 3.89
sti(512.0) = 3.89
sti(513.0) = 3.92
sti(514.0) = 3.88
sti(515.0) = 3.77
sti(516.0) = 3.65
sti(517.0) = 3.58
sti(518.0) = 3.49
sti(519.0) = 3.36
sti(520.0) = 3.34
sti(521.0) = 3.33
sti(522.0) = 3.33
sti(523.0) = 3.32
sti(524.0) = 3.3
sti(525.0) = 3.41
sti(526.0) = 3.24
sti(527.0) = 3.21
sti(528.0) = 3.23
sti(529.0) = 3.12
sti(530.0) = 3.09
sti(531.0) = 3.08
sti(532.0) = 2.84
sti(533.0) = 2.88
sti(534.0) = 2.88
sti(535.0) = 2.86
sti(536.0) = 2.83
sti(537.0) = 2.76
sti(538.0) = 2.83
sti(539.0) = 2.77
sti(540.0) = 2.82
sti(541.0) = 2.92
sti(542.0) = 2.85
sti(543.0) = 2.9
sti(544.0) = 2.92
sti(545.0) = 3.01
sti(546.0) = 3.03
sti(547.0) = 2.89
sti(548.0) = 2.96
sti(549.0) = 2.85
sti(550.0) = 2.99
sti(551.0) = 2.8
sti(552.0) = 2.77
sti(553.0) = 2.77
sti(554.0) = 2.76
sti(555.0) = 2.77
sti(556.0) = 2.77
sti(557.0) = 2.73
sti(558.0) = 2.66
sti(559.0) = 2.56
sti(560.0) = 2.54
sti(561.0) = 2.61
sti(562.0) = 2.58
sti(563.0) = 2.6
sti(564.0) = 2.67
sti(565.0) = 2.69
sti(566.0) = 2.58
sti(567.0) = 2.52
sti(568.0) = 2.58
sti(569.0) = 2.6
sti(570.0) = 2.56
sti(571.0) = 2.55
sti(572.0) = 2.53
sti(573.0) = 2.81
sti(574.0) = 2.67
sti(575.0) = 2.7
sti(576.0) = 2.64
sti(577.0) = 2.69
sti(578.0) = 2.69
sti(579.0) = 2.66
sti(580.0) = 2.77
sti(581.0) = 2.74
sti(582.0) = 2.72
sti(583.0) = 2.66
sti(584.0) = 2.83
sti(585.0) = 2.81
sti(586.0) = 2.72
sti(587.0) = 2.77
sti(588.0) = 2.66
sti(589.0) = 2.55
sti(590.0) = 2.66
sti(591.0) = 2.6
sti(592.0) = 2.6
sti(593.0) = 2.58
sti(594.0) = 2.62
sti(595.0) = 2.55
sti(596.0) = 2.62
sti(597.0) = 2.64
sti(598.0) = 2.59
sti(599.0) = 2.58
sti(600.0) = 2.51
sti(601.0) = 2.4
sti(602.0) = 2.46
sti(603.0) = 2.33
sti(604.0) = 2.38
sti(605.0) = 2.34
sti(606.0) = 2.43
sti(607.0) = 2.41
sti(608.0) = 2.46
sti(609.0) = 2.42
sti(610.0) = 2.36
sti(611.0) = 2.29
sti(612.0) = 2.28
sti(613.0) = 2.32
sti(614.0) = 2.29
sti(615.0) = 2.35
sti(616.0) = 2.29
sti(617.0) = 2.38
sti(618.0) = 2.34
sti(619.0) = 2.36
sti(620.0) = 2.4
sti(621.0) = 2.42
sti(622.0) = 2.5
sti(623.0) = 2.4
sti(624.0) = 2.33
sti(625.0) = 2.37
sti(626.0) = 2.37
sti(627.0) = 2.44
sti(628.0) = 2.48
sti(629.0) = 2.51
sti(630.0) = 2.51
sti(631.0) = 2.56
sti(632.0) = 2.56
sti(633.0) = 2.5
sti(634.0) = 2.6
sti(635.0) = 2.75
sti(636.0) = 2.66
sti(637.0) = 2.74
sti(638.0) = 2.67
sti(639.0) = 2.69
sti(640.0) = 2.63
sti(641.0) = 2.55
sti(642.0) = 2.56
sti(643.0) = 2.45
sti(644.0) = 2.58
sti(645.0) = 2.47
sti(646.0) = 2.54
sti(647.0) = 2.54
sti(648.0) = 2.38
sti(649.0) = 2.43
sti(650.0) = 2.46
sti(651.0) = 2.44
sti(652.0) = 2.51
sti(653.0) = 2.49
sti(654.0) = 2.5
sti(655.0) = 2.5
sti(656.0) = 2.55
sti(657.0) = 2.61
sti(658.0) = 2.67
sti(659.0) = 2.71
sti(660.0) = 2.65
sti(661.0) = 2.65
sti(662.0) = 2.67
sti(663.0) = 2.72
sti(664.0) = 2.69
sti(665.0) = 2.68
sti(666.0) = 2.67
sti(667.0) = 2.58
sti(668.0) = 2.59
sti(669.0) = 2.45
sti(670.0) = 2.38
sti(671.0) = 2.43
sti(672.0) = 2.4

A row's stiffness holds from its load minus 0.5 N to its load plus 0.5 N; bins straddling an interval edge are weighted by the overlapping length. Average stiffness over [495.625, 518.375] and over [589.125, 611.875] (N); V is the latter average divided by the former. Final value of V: 0.6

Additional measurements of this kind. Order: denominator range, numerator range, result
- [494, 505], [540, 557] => 0.67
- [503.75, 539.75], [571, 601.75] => 0.77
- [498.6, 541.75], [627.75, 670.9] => 0.73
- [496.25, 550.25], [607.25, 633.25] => 0.70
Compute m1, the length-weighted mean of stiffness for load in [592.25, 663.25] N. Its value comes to 2.5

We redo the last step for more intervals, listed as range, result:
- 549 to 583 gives 2.68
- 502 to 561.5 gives 3.24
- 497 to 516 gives 4.1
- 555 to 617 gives 2.57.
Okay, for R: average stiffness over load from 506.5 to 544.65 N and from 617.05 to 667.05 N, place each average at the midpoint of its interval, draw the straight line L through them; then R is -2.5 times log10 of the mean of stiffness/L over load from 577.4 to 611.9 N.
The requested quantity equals 0.12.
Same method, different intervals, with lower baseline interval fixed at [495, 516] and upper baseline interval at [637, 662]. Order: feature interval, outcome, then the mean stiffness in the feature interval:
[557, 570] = 0.32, 2.6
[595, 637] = 0.19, 2.45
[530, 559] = 0.28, 2.85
